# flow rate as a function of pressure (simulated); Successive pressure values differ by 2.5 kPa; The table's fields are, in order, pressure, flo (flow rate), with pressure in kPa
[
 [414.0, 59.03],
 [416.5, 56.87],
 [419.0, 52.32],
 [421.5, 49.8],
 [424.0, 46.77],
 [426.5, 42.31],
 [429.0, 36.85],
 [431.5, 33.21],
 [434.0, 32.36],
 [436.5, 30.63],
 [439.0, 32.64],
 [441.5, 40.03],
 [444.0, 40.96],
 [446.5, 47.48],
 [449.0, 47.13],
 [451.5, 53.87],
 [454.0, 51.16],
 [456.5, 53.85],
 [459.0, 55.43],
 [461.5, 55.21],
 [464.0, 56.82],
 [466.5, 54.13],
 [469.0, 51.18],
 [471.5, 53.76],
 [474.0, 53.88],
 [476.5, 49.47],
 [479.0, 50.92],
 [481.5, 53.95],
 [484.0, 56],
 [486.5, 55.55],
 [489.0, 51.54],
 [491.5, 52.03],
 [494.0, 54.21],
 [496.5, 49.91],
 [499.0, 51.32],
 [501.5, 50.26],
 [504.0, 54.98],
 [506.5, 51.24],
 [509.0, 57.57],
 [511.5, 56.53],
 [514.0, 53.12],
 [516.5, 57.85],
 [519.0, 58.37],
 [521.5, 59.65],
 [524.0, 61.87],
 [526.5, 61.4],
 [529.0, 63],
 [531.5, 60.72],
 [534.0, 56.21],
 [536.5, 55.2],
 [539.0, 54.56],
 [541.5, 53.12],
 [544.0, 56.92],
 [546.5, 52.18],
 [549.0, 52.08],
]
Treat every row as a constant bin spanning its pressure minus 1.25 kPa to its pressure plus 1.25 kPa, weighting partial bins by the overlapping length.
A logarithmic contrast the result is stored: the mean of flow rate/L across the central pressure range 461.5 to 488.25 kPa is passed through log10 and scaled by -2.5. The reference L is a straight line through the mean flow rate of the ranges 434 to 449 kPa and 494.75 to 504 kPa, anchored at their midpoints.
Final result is -0.17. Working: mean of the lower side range 38.6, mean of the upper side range 51.3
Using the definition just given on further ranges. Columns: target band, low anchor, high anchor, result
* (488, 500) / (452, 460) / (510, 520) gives 0.07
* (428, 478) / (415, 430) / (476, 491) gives 0.09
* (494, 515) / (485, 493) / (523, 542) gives 0.04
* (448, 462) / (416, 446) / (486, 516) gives -0.17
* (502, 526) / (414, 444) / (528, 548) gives -0.07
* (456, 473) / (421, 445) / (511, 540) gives -0.21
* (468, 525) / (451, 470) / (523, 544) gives 0.04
